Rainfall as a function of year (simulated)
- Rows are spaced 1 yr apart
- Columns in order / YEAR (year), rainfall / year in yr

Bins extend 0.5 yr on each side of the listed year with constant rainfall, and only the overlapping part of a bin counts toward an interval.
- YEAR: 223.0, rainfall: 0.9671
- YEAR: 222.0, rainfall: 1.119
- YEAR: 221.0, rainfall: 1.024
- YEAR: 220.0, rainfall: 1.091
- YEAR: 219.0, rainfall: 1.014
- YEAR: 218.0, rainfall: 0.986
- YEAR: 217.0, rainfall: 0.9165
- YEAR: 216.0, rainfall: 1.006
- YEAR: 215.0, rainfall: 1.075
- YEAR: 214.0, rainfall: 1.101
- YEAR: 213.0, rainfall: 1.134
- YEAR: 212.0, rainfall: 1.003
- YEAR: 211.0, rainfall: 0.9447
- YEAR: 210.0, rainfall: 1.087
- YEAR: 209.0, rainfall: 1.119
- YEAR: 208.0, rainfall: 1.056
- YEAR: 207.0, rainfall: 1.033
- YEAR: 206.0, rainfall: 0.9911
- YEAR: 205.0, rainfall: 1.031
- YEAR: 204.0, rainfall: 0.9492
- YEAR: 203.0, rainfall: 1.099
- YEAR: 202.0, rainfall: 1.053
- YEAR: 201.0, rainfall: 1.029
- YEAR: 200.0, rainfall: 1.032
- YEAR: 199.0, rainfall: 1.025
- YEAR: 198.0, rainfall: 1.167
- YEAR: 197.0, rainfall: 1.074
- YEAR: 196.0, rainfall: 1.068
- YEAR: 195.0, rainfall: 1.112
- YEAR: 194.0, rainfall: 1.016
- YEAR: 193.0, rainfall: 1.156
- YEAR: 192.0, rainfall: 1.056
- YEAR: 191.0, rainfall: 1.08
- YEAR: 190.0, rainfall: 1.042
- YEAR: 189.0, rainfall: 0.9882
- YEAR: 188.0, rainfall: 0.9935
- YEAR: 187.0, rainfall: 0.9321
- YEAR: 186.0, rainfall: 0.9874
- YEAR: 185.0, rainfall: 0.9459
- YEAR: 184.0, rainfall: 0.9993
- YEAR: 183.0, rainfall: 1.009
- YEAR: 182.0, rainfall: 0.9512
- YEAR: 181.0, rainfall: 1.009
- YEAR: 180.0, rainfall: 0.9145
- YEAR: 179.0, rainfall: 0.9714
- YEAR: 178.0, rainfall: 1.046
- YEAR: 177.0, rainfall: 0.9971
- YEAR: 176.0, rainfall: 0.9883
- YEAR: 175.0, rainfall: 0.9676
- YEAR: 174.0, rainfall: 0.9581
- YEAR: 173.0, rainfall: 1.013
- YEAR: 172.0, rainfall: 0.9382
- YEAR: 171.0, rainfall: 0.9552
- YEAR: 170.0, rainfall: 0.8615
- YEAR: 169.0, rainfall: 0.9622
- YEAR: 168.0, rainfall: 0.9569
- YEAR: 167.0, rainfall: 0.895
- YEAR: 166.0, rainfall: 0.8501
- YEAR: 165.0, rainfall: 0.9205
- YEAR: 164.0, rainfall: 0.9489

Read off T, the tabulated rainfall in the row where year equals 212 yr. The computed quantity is 1.003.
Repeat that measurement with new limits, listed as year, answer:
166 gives 0.8501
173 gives 1.013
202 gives 1.053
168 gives 0.9569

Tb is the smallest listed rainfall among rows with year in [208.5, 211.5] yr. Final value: 0.9447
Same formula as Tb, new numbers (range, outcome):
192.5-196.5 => 1.016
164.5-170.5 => 0.8501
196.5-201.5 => 1.025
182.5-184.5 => 0.9993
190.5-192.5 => 1.056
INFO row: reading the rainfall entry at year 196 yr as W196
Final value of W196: 1.068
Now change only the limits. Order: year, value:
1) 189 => 0.9882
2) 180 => 0.9145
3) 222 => 1.119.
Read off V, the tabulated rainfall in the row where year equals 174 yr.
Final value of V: 0.9581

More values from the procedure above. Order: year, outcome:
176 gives 0.9883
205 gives 1.031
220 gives 1.091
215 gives 1.075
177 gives 0.9971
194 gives 1.016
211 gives 0.9447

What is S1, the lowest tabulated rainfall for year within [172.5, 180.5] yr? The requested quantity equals 0.9145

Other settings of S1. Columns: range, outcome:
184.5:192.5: 0.9321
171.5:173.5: 0.9382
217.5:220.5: 0.986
